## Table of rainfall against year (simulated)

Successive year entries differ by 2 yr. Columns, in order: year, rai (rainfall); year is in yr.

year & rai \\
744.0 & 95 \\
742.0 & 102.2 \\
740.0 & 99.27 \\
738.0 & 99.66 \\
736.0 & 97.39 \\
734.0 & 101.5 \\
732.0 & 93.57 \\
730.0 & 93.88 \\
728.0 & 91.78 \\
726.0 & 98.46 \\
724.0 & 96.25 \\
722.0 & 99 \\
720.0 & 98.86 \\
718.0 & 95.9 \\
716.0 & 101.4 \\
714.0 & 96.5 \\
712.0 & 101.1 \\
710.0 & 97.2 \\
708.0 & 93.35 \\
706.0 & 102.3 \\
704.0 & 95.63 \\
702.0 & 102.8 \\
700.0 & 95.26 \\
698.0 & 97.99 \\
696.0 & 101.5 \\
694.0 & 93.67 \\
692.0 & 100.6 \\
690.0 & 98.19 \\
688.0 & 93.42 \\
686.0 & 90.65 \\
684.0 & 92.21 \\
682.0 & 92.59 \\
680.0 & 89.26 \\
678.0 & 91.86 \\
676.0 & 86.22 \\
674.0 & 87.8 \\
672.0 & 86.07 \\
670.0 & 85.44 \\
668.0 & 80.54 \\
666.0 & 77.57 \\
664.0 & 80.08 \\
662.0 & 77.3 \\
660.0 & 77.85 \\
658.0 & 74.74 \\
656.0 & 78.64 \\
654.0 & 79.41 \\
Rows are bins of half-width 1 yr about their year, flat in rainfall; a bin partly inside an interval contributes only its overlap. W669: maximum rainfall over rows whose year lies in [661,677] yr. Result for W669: 87.8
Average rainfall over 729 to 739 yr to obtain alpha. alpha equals 97.2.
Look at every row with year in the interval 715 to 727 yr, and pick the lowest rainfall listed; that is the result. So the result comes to 95.9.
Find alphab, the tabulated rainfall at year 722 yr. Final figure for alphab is 99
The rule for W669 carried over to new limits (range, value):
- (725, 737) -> 101.5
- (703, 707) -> 102.3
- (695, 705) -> 102.8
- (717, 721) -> 98.86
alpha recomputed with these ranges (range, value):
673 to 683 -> 89.5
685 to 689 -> 92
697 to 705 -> 97.9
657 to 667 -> 77.5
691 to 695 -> 97.1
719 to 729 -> 96.9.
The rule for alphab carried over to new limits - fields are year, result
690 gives 98.19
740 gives 99.27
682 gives 92.59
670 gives 85.44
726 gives 98.46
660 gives 77.85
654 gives 79.41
